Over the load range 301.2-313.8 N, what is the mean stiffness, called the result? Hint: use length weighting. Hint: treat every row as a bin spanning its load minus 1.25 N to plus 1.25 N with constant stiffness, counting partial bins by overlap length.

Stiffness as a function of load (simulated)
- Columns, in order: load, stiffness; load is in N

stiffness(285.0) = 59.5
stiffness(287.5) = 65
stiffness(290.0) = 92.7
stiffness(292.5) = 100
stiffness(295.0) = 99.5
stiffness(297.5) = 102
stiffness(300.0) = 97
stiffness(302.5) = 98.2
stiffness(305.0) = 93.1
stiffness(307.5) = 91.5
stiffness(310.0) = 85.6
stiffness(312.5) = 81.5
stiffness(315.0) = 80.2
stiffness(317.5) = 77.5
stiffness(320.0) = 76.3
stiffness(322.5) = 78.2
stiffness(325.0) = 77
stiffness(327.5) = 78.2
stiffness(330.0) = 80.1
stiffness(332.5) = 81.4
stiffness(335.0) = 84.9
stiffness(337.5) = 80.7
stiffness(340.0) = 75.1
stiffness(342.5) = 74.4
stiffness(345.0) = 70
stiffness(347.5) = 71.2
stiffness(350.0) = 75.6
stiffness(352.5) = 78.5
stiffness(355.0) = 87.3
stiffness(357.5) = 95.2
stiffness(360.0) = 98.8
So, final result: 90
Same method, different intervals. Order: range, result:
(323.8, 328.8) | 77.6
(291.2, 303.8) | 99.3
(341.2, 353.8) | 74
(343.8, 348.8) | 70.7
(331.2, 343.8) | 79.3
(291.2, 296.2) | 99.7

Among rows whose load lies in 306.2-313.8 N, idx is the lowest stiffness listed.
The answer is 81.5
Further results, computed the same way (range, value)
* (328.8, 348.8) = 70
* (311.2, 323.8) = 76.3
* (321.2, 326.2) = 77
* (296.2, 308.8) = 91.5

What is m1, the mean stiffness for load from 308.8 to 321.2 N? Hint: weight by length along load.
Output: 80.2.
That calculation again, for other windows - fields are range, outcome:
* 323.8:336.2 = 80.3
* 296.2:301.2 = 99.5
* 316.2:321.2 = 76.9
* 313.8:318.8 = 78.8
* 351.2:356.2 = 82.8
